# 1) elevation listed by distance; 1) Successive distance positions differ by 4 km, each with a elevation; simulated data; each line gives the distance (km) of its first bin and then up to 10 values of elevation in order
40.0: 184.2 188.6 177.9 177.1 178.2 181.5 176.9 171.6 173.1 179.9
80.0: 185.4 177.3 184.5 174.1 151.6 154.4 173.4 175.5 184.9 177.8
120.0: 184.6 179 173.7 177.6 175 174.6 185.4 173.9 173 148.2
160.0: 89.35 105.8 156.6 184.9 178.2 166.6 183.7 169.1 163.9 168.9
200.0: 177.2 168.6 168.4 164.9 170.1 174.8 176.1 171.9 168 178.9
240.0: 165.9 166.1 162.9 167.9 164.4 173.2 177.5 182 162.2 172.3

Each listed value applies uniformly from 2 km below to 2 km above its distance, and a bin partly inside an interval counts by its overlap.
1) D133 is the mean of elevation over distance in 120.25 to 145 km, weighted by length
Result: 178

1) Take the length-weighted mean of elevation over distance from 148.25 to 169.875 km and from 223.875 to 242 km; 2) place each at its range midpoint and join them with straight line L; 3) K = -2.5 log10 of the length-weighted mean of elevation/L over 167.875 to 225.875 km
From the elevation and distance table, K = -0.12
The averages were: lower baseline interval 138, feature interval 172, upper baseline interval 172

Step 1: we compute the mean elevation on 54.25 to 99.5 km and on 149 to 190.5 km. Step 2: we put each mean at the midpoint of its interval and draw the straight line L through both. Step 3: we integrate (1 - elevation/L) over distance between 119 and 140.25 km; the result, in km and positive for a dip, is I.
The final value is -1.7 km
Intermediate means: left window 175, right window 156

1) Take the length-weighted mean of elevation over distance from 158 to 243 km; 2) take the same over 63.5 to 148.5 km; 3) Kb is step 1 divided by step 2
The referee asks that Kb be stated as 0.94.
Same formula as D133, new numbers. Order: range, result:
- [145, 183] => 155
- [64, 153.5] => 176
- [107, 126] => 181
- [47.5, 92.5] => 178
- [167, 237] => 172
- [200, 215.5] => 169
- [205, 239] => 171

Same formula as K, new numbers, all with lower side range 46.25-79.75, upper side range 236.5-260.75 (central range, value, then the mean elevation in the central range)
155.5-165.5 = 0.49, 110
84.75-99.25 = 0.04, 169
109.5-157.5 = -0.01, 176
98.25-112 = 0.03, 171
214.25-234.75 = -0.03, 172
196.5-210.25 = -0.01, 171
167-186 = -0.02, 175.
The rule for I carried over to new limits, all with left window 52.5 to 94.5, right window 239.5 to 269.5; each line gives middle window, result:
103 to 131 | -0.4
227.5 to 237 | -0.1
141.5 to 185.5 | 3.9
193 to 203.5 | 0.1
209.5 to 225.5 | 0.0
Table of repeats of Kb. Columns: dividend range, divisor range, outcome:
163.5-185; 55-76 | 0.94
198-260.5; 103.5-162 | 1.00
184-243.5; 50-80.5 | 0.96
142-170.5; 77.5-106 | 0.86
